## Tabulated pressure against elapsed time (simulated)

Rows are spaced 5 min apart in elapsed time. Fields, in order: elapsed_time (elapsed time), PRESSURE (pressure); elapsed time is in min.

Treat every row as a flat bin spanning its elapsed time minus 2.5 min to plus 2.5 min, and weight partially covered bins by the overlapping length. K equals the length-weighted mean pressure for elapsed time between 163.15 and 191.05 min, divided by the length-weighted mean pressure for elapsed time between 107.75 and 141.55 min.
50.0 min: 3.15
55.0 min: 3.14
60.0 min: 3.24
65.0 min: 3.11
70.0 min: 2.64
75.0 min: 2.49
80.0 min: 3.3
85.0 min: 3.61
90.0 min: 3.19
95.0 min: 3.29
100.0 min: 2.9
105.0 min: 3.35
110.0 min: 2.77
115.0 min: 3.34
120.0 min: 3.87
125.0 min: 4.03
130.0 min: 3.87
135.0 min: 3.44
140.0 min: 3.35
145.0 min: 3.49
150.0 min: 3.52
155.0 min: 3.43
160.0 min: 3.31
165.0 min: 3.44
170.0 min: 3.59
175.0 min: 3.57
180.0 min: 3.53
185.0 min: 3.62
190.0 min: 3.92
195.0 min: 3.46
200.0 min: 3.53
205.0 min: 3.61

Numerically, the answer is 1.02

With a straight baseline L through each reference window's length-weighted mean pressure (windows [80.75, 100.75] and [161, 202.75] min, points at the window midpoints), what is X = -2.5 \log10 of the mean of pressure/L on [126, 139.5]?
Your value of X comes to -0.07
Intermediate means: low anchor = 3.28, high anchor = 3.57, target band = 3.65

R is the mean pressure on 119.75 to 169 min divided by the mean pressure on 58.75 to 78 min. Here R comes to 1.25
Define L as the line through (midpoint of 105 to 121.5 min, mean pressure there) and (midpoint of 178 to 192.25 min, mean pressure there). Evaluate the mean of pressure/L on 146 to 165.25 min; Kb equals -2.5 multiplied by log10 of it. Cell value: 0.03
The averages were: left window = 3.3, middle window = 3.43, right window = 3.69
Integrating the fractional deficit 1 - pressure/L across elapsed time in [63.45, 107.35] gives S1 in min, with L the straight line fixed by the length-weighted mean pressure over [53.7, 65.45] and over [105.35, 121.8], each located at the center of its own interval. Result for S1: 1.9 min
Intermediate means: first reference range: 3.18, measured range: 3.1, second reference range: 3.31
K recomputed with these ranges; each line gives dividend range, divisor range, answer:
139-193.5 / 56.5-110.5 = 1.14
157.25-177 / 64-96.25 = 1.13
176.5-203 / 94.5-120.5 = 1.13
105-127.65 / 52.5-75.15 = 1.17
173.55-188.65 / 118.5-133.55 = 0.92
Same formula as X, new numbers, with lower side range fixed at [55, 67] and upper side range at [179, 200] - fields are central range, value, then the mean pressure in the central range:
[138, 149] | 0.01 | 3.44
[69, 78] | 0.23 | 2.59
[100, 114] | 0.09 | 3.06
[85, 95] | -0.02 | 3.32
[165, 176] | 0.00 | 3.55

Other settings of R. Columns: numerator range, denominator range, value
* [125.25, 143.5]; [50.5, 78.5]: 1.22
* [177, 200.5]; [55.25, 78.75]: 1.24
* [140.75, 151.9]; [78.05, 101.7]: 1.06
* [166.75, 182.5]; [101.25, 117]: 1.14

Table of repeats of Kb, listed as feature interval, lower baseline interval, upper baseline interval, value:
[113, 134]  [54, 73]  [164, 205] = -0.14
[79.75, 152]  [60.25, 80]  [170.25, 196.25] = -0.08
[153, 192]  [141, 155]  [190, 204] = -0.01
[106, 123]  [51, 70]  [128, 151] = 0.01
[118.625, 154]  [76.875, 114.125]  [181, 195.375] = -0.07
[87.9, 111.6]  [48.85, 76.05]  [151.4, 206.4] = 0.02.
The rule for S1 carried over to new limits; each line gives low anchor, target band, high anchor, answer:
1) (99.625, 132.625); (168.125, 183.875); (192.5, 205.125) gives -0.3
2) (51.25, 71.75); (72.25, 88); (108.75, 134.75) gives 0.5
